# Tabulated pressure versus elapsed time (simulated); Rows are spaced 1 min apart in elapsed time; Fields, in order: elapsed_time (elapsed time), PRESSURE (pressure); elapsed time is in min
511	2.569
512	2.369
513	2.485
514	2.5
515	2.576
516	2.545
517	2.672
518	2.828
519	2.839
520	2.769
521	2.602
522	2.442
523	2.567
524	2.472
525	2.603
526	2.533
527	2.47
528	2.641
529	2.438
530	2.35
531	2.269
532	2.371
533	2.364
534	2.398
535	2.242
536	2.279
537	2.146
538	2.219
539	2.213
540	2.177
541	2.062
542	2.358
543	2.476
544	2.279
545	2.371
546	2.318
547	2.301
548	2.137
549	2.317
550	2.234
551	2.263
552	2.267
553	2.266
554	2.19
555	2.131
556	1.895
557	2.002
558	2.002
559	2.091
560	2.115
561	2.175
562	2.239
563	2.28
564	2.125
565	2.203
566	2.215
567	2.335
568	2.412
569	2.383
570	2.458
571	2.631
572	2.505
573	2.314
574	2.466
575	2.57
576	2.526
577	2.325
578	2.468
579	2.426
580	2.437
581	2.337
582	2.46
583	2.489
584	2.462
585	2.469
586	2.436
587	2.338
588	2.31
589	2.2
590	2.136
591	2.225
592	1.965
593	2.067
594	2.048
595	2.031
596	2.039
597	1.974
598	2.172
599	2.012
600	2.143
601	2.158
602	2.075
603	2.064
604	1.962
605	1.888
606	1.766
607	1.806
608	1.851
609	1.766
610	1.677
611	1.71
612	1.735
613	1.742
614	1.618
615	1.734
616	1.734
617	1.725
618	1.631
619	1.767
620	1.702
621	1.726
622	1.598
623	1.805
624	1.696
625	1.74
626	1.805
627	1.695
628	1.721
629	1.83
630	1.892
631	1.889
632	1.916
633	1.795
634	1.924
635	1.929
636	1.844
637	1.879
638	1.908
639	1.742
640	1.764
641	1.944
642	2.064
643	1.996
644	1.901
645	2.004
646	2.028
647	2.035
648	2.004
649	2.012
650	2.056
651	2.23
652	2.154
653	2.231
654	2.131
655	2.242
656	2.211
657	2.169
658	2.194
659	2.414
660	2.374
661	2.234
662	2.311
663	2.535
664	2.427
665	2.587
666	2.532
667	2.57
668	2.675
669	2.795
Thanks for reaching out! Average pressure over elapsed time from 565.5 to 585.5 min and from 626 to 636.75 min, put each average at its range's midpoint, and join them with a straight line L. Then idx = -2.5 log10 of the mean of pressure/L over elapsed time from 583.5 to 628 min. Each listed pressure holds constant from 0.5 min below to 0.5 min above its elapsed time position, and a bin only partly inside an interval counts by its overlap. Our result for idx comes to 0.10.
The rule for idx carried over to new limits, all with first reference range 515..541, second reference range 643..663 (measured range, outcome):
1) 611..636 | 0.25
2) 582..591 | -0.02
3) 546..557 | 0.10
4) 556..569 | 0.09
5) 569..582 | -0.05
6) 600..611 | 0.19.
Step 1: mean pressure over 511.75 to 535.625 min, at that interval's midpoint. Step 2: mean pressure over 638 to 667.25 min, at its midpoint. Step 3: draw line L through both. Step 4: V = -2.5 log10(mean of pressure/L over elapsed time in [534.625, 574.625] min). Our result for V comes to 0.08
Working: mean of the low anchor 2.51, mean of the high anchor 2.17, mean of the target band 2.25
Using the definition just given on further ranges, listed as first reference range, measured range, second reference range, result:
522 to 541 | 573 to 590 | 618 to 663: -0.11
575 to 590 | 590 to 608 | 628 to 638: 0.11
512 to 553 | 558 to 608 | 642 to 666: 0.04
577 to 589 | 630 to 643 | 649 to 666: 0.22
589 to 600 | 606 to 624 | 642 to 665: 0.22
